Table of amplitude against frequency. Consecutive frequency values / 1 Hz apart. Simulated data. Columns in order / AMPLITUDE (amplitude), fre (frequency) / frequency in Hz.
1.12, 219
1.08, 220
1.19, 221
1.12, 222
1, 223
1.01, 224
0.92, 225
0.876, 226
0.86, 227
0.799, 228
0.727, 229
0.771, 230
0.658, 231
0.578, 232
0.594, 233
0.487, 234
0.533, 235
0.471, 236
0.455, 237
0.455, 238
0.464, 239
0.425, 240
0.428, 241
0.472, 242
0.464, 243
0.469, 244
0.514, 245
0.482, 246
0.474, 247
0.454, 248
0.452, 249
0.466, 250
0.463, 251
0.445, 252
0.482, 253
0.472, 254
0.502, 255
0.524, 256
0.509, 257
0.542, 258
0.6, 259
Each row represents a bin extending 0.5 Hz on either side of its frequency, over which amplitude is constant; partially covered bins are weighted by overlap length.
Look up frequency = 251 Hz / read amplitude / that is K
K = 0.463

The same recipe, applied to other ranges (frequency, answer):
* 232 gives 0.578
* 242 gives 0.472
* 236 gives 0.471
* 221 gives 1.19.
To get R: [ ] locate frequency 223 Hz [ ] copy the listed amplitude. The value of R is 1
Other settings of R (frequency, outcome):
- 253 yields 0.482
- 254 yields 0.472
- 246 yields 0.482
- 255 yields 0.502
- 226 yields 0.876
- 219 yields 1.12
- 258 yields 0.542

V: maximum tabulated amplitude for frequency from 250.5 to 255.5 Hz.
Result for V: 0.502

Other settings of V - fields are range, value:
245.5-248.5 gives 0.482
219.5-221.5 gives 1.19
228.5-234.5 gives 0.771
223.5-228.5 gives 1.01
